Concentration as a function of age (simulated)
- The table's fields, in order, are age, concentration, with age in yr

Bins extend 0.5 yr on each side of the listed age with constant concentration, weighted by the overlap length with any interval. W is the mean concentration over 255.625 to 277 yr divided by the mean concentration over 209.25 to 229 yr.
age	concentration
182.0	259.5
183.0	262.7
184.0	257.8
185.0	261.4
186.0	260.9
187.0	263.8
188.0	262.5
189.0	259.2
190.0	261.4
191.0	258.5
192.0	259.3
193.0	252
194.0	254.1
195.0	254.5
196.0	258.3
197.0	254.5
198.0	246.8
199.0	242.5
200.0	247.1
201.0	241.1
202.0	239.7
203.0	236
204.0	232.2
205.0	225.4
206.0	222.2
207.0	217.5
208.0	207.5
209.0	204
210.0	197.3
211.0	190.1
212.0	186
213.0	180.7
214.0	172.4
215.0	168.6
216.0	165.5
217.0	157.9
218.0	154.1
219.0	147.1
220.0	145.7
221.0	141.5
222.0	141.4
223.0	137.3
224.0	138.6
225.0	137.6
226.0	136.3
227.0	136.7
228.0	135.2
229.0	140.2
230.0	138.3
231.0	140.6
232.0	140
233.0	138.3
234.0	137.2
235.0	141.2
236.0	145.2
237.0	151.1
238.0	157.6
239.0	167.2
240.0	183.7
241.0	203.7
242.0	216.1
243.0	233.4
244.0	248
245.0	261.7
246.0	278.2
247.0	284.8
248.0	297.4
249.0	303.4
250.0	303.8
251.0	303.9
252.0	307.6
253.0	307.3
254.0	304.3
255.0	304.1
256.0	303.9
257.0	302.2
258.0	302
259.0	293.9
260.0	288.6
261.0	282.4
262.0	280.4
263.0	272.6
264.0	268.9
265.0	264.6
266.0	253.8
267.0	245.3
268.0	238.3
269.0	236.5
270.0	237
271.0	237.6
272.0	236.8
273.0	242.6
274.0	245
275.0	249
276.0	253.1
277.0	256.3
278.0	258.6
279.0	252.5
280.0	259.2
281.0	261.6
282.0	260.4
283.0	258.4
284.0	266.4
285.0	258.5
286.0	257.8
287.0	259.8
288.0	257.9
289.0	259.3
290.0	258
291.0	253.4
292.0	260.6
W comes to 1.68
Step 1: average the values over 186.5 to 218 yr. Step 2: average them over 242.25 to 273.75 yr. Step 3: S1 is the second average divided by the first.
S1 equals 1.22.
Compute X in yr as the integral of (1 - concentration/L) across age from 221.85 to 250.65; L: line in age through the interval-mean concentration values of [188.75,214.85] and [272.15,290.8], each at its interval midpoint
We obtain 6.6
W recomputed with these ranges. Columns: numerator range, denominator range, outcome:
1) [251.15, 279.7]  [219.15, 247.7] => 1.58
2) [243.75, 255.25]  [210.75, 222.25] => 1.80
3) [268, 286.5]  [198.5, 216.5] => 1.20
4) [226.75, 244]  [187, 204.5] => 0.65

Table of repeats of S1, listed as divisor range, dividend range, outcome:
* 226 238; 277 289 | 1.84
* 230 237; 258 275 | 1.84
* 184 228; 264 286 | 1.21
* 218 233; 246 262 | 2.13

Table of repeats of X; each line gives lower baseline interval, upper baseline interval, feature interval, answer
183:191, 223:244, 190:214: -0.2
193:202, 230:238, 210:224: 2.3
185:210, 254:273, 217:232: 6.7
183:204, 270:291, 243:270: -2.8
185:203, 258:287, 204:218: 3.4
